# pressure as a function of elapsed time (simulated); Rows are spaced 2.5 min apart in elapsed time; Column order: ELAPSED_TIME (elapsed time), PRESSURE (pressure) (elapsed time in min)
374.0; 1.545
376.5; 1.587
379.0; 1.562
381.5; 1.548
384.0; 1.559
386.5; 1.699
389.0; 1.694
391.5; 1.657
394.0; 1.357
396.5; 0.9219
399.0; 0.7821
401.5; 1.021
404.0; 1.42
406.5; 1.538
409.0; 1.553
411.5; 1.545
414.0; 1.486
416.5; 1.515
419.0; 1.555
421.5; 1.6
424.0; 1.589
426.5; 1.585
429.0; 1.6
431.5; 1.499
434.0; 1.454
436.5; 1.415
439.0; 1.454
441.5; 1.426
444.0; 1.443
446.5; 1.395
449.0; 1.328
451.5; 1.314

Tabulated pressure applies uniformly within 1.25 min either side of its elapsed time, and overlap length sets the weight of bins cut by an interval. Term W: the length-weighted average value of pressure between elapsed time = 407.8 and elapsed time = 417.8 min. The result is 1.52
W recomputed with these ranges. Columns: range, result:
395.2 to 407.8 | 1.14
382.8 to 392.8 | 1.65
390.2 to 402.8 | 1.15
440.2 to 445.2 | 1.43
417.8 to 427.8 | 1.58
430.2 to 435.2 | 1.48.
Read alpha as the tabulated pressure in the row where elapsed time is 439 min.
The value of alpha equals 1.454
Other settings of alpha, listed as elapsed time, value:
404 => 1.42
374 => 1.545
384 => 1.559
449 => 1.328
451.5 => 1.314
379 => 1.562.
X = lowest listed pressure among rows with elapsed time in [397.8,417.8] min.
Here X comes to 0.7821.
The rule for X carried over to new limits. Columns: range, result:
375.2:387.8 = 1.548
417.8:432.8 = 1.499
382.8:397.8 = 0.9219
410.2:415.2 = 1.486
